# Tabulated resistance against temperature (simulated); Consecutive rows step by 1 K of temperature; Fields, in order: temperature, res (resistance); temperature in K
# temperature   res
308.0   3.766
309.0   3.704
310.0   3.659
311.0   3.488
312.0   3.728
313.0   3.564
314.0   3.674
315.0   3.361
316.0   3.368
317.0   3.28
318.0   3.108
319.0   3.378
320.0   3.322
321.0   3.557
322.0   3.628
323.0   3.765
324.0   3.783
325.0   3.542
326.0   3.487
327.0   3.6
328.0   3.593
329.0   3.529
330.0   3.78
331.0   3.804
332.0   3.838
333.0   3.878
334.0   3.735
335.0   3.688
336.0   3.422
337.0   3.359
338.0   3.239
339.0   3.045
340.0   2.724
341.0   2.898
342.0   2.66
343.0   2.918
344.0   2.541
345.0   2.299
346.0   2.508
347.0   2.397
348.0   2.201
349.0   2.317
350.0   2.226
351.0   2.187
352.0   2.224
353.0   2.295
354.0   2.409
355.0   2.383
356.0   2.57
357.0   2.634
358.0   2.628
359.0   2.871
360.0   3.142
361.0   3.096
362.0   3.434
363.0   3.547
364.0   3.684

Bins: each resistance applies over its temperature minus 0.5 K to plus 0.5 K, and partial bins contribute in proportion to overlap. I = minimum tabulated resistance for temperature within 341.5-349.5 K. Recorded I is 2.201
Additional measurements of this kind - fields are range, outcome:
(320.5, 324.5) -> 3.557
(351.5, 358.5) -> 2.224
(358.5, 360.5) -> 2.871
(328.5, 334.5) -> 3.529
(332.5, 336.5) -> 3.422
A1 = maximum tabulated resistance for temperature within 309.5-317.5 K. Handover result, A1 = 3.728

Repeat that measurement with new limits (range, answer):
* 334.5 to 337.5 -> 3.688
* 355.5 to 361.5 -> 3.142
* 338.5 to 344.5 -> 3.045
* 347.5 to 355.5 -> 2.409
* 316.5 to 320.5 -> 3.378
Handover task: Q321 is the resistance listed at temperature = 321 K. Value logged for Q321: 3.557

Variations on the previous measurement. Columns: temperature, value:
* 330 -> 3.78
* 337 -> 3.359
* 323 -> 3.765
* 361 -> 3.096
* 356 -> 2.57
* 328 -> 3.593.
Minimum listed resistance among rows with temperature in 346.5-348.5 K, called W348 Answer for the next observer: 2.201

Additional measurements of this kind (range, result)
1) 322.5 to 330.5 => 3.487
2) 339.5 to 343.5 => 2.66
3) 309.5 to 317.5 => 3.28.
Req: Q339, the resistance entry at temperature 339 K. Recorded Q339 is 3.045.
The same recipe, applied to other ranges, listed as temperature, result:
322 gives 3.628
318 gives 3.108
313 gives 3.564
